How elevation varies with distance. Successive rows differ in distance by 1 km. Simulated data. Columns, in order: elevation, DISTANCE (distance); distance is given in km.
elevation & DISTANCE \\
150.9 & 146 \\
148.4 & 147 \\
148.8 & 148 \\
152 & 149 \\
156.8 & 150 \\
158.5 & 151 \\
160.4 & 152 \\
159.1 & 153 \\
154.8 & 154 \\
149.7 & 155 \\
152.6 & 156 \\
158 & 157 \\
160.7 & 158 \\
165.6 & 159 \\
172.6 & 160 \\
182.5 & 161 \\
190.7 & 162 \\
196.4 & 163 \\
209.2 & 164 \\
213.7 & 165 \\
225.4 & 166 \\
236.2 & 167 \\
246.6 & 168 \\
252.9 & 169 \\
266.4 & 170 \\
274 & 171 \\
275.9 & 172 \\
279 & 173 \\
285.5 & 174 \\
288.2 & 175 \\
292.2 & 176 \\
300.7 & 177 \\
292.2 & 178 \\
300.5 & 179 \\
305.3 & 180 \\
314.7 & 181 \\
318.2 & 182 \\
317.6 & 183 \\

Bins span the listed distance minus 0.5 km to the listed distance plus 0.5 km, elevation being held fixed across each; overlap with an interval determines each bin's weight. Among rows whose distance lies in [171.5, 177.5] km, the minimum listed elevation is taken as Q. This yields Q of 275.9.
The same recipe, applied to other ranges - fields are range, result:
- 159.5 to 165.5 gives 172.6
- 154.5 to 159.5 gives 149.7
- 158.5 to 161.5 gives 165.6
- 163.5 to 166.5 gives 209.2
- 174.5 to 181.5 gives 288.2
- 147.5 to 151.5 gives 148.8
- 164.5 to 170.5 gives 213.7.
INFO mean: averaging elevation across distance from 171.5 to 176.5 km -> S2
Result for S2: 284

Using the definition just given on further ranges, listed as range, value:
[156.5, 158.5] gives 159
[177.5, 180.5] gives 299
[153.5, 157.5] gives 154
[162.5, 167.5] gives 216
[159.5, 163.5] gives 186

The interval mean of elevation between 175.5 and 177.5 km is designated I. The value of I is 296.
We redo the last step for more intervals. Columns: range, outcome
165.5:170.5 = 246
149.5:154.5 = 158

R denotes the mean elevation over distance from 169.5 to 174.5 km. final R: 276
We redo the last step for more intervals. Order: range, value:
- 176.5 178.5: 296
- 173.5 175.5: 287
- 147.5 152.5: 155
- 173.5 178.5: 292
